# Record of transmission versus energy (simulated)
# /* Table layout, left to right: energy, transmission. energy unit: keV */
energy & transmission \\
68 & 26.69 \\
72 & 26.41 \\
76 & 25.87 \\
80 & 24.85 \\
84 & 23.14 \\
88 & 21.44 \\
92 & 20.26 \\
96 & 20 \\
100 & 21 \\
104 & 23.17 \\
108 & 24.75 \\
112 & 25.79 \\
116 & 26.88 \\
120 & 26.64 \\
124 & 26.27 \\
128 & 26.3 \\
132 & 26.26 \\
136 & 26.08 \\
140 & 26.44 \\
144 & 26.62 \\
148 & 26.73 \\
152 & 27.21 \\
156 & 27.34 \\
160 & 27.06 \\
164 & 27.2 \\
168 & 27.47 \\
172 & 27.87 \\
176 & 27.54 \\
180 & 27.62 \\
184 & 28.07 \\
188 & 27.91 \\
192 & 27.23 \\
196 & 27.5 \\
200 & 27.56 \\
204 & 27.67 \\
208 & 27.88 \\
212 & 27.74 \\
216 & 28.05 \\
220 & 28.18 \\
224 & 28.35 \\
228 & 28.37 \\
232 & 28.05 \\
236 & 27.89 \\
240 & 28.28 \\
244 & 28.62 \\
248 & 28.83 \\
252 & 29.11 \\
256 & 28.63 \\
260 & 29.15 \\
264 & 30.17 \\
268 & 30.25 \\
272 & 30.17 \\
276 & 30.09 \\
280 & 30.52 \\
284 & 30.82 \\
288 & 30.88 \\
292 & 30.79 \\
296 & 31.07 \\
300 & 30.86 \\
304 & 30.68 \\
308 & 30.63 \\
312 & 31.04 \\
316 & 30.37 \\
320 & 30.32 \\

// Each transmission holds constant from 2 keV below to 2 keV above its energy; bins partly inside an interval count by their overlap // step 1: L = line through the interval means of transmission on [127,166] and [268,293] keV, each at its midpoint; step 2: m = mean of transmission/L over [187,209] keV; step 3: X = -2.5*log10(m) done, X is 0.02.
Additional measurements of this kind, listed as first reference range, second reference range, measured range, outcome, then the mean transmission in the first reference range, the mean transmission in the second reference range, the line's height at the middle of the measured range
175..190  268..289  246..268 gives 0.02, 27.8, 30.5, 29.9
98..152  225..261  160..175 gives -0.03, 25.7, 28.5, 26.7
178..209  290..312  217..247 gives 0.02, 27.7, 30.8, 28.8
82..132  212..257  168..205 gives -0.04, 23.9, 28.4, 26.7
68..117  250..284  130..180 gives -0.05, 23.7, 29.8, 25.9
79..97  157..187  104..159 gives -0.06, 21.9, 27.6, 24.8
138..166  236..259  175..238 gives 0.00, 26.9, 28.6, 27.9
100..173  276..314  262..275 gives -0.01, 26.3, 30.8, 30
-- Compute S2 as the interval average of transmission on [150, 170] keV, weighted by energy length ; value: 27.3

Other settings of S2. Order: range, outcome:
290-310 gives 30.8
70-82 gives 25.7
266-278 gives 30.2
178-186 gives 27.8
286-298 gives 30.9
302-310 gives 30.7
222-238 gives 28.2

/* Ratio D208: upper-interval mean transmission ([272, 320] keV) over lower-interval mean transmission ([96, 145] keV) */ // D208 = 1.2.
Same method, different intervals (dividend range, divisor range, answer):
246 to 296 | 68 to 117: 1.27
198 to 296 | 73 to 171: 1.15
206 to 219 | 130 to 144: 1.06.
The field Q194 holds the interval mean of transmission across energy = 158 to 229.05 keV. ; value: 27.7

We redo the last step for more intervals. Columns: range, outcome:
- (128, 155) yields 26.6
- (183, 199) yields 27.6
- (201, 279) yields 28.7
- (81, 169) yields 25.2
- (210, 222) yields 28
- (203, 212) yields 27.8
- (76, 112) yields 22.7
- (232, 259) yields 28.5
